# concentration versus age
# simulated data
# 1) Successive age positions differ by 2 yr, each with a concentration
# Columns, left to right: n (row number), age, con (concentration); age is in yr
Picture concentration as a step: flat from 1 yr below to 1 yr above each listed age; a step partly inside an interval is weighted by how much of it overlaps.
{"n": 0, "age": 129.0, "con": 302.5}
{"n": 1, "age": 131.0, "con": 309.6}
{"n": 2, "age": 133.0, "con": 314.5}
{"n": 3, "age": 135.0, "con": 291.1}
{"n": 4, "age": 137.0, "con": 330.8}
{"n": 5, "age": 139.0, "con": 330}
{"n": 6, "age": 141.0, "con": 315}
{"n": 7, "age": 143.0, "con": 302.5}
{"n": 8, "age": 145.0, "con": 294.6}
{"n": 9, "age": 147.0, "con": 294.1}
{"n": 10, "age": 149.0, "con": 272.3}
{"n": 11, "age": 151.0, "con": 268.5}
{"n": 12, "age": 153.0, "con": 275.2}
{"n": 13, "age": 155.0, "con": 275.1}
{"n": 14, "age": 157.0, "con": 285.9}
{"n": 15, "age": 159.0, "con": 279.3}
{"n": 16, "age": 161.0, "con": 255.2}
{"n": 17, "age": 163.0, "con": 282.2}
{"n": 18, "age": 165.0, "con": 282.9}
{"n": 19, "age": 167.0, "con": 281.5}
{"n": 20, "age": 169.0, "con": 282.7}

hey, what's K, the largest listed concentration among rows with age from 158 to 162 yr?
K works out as 279.3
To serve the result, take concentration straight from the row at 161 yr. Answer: 255.2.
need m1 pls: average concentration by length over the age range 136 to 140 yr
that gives 330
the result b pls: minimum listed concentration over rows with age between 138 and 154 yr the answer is 268.5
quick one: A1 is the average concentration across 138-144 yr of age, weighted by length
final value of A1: 316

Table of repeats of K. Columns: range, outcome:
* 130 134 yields 314.5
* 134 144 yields 330.8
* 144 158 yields 294.6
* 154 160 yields 285.9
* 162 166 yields 282.9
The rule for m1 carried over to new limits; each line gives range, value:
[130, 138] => 312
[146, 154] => 278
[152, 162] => 274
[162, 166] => 283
